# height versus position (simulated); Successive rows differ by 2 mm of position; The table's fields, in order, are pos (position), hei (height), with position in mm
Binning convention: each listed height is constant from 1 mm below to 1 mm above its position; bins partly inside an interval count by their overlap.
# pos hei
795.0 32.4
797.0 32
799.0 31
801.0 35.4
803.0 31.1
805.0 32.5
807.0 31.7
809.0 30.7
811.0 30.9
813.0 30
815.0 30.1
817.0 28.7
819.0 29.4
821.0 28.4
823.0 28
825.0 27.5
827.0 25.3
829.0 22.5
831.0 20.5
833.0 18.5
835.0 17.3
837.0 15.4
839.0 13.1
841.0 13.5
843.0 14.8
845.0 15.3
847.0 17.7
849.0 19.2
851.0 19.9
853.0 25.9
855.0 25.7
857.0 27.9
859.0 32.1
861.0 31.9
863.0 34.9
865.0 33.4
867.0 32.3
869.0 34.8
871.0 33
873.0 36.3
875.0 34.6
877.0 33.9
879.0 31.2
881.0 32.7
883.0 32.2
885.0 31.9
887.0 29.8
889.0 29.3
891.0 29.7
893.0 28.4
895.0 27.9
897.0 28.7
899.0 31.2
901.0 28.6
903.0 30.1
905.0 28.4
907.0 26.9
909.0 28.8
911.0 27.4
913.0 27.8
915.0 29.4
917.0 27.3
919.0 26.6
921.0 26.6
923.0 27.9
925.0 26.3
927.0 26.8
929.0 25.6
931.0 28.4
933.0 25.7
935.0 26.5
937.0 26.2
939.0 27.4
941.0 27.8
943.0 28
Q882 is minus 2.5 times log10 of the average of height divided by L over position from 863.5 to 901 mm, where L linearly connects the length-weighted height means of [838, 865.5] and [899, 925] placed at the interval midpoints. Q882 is -0.24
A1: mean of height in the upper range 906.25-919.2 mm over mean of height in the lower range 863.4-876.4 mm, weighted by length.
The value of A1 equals 0.8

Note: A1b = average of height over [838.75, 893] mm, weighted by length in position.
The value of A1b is 27.9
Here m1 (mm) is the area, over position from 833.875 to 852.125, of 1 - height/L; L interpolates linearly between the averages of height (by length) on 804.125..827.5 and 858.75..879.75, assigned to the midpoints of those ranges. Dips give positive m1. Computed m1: 8.82 mm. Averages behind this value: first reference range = 29.5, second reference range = 33.6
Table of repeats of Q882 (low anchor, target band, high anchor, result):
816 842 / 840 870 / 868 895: 0.09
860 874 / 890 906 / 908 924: 0.03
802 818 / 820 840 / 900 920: 0.36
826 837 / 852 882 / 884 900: -0.24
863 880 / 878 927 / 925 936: 0.04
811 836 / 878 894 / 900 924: -0.13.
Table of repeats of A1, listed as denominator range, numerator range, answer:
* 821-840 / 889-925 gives 1.33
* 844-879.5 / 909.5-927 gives 0.95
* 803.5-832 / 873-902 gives 1.09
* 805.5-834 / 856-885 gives 1.20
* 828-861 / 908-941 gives 1.34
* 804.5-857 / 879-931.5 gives 1.22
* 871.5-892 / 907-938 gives 0.84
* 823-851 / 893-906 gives 1.54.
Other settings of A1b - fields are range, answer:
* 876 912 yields 29.8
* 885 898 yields 29.2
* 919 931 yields 26.8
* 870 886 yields 33.2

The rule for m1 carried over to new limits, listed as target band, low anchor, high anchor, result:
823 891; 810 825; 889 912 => 6.37 mm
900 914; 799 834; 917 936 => -0.65 mm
